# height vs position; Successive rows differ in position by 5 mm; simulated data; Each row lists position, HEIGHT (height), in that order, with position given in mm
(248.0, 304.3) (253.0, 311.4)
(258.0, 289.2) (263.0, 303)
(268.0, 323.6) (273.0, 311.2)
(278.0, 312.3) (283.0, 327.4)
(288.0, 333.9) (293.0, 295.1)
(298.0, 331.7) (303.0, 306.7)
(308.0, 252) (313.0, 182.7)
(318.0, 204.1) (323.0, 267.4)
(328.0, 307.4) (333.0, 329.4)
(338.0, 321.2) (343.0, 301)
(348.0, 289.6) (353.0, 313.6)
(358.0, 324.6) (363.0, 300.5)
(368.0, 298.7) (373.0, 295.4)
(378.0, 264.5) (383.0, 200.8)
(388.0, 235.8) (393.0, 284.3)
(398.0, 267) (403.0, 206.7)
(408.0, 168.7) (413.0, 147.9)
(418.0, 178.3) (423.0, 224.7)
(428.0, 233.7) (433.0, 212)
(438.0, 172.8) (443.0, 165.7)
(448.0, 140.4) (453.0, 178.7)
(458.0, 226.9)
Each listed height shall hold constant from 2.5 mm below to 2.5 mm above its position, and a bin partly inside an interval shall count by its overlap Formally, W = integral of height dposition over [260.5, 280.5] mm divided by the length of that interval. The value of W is 313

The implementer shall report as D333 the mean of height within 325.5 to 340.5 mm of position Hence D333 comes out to 319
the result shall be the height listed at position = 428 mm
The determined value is 233.7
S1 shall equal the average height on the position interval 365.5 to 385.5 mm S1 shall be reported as 265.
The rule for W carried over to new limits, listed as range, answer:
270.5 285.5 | 317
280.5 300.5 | 322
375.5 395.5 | 246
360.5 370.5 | 300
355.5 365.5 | 313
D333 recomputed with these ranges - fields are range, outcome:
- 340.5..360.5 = 307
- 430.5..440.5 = 192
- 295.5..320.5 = 255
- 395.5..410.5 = 214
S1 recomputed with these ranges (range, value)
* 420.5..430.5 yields 229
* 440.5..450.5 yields 153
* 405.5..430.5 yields 191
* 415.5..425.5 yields 202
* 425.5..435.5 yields 223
